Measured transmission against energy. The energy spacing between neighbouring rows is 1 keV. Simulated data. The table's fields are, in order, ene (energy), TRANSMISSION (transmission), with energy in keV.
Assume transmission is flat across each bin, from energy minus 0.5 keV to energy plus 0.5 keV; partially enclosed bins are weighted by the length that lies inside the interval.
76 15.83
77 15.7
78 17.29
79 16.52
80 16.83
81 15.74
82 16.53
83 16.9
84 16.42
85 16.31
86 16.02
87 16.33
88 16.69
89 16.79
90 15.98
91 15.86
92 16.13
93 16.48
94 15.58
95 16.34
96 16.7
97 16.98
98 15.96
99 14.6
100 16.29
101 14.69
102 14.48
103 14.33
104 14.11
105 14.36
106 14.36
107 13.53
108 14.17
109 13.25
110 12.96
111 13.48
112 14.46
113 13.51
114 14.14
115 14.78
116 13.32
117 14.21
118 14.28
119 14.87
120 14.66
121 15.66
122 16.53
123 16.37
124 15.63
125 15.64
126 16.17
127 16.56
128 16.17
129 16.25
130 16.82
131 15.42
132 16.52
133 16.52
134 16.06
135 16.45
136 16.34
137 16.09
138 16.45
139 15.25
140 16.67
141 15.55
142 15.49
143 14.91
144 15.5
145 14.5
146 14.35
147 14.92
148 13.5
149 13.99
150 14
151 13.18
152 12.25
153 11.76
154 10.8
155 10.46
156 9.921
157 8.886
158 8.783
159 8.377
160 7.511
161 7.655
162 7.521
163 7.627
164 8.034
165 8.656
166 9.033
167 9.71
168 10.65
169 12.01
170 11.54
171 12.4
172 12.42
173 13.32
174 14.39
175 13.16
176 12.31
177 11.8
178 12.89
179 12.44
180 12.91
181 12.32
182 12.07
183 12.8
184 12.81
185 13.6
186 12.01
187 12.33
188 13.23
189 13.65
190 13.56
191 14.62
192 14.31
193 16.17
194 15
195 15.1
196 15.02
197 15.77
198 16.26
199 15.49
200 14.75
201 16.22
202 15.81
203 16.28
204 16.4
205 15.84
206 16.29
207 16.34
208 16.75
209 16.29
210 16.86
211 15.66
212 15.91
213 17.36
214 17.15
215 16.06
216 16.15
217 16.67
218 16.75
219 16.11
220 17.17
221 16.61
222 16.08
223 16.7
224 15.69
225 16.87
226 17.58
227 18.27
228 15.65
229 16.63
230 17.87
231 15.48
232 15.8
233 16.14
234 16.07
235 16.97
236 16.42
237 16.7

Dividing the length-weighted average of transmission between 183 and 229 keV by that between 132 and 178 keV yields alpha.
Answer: 1.25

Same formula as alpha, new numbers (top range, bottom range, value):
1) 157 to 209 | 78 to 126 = 0.84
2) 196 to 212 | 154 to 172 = 1.69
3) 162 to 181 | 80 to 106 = 0.71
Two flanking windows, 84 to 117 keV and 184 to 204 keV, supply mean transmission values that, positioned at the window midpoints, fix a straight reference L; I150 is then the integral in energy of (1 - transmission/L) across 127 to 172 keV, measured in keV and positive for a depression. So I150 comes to 6.1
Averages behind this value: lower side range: 15.1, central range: 12.9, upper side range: 14.7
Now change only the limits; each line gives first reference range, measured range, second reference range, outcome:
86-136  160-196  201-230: 9.0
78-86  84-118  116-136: 2.3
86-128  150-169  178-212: 6.7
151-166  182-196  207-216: -0.3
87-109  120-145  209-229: -0.4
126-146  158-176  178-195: 5.1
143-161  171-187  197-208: 1.5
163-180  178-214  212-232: -2.1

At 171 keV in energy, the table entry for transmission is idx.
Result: 12.4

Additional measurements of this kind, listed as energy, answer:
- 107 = 13.53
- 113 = 13.51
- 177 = 11.8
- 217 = 16.67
